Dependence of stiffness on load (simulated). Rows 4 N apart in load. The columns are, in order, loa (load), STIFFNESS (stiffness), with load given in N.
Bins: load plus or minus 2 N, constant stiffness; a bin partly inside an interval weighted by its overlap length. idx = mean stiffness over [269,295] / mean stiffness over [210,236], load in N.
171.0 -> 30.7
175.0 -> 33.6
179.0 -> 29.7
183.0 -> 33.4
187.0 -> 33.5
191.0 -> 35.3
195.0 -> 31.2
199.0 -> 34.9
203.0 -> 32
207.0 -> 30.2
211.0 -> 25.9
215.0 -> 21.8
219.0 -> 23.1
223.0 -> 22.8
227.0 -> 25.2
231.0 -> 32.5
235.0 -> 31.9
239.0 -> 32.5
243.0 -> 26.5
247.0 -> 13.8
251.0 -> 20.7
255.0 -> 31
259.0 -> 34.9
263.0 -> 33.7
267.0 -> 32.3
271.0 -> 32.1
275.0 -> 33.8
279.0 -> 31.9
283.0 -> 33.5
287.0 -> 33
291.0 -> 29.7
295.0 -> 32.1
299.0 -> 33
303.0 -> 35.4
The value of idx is 1.2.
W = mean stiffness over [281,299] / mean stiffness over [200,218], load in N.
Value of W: 1.16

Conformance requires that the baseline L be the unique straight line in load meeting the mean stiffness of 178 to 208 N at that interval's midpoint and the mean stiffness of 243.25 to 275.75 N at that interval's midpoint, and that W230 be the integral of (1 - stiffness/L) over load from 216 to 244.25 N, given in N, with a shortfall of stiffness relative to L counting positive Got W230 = 2.6 N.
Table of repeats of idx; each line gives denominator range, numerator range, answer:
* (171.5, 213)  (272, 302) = 1.02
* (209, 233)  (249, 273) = 1.22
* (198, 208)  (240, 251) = 0.66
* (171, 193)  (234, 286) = 0.91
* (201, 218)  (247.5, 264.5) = 1.05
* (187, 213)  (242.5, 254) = 0.64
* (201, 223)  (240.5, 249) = 0.80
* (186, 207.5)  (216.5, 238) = 0.82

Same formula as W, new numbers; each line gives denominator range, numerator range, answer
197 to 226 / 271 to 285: 1.21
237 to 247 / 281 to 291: 1.23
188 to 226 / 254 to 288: 1.15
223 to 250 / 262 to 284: 1.24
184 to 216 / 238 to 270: 0.91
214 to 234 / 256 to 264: 1.33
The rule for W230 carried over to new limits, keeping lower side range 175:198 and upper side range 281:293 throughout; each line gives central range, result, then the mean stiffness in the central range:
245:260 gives 3.7 N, 24.4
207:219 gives 2.9 N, 24.8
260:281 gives -0.4 N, 32.9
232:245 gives 0.8 N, 30.5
